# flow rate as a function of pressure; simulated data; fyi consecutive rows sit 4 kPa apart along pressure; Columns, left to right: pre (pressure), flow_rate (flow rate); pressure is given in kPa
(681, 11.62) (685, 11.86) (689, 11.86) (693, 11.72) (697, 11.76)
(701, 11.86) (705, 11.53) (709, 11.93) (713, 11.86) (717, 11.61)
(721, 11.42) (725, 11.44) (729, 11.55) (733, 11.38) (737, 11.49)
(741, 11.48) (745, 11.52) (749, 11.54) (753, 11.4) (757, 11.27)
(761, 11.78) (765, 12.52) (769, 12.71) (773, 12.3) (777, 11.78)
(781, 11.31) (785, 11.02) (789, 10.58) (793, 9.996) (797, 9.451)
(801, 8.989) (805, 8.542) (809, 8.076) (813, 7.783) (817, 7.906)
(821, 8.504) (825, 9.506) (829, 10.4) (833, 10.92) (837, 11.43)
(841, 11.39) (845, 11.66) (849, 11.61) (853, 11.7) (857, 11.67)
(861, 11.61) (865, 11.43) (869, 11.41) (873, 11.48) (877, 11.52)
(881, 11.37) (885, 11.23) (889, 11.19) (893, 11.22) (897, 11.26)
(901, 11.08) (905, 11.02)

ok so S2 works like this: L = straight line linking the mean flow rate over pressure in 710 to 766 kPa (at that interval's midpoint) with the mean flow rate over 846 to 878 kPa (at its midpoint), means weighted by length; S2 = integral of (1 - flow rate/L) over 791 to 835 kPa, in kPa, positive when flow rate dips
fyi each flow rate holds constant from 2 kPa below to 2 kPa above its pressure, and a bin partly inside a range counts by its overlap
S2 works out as 9.4 kPa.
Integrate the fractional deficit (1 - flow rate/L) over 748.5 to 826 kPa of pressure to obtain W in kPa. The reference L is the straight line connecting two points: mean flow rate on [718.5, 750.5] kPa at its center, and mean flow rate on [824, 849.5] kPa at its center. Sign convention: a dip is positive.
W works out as 6.29 kPa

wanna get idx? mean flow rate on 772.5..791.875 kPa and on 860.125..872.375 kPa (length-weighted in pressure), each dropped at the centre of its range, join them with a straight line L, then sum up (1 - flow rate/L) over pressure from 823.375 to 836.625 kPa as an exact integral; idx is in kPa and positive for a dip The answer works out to 1.10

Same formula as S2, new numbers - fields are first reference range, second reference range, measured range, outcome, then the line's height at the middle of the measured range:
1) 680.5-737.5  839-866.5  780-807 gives 3.9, 11.6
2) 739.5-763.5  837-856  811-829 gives 4.5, 11.6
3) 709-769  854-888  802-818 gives 4.7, 11.5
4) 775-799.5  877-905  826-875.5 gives -1.6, 11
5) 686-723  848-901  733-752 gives 0.3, 11.7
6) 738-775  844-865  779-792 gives 1.0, 11.8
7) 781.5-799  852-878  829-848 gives -0.2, 11.1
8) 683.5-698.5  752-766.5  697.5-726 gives 0.3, 11.8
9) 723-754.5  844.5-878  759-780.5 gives -1.2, 11.5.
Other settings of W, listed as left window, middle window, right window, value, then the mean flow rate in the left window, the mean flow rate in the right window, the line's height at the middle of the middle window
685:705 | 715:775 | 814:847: -2.8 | 11.8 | 10.1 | 11.2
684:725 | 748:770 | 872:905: -0.5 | 11.7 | 11.3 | 11.6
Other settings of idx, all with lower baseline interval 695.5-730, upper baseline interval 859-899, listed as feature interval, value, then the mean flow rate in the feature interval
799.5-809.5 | 2.54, 8.58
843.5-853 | -0.18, 11.6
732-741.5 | 0.14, 11.5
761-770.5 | -0.71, 12.4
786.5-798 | 1.42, 10.1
